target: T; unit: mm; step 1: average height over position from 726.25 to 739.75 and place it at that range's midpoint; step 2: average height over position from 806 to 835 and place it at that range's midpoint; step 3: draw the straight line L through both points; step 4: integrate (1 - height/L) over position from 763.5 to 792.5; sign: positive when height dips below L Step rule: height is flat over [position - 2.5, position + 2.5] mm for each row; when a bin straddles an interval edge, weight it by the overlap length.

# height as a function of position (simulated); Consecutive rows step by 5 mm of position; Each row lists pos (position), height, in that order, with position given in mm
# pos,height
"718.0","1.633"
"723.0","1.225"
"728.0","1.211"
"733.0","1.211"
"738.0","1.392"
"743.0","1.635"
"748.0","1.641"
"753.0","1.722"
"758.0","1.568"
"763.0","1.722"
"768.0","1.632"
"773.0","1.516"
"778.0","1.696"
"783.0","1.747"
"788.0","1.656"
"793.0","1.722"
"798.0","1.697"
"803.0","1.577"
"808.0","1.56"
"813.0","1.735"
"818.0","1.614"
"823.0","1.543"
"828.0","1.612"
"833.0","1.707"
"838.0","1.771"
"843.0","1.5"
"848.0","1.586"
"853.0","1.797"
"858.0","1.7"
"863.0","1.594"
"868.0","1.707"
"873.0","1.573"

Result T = -4.1 mm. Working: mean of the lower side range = 1.27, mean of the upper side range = 1.63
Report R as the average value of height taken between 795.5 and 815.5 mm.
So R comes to 1.64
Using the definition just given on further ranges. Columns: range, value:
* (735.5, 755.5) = 1.6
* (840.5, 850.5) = 1.54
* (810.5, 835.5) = 1.64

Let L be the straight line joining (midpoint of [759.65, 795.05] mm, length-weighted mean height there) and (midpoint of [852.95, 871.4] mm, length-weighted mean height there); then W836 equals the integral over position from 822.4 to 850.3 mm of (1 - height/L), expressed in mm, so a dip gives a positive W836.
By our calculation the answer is 0.85 mm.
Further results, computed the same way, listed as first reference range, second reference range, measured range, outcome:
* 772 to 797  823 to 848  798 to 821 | 0.38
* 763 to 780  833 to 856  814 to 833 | 0.47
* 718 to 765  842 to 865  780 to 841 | -2.97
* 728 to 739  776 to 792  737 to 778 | -4.13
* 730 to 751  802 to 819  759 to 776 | -1.01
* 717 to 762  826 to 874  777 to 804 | -2.24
